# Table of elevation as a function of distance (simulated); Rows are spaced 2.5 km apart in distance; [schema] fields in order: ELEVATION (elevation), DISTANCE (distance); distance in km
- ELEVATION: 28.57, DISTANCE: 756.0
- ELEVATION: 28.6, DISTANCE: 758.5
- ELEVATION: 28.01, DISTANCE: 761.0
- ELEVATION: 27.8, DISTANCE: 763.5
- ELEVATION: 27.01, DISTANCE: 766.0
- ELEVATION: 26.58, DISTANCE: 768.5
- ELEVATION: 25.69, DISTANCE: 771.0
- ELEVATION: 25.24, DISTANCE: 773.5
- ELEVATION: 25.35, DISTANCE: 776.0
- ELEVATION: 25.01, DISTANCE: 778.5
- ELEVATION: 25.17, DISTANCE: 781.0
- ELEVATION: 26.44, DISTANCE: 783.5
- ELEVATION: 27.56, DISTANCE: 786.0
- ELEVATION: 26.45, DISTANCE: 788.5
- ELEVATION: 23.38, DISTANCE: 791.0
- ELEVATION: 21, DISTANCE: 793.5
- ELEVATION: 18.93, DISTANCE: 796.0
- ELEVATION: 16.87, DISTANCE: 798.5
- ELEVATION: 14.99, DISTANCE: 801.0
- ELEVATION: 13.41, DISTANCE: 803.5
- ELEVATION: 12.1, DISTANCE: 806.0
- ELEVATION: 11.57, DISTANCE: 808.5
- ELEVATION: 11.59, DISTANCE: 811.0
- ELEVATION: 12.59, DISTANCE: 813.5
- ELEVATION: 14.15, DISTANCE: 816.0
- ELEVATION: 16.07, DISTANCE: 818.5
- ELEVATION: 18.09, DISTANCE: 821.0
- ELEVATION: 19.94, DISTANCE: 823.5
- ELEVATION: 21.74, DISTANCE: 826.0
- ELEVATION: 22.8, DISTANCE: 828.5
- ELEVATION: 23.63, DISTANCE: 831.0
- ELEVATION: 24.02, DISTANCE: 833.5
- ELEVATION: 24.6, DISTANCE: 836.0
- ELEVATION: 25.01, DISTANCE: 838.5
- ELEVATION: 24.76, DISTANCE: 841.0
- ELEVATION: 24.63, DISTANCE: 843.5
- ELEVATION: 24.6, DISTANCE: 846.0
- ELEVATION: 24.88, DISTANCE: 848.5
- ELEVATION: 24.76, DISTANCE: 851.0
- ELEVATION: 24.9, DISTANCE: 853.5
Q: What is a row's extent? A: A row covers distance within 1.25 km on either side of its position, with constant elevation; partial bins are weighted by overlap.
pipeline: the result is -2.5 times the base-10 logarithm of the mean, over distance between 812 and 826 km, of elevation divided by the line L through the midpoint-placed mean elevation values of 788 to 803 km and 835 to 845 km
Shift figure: 0.33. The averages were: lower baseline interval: 19.6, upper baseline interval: 24.8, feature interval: 16.6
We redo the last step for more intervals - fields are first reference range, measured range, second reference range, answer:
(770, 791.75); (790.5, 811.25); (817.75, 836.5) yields 0.44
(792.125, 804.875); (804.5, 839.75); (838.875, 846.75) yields 0.17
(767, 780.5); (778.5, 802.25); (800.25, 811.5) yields -0.18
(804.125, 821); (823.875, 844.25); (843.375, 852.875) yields -0.18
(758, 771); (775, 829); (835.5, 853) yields 0.33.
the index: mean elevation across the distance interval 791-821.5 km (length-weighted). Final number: 15.4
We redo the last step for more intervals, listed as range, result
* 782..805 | 21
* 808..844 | 19.7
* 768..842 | 20.8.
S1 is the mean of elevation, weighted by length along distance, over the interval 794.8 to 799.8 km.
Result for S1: 17.9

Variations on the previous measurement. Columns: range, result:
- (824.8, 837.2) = 23.4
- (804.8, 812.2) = 11.8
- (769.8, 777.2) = 25.4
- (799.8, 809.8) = 13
